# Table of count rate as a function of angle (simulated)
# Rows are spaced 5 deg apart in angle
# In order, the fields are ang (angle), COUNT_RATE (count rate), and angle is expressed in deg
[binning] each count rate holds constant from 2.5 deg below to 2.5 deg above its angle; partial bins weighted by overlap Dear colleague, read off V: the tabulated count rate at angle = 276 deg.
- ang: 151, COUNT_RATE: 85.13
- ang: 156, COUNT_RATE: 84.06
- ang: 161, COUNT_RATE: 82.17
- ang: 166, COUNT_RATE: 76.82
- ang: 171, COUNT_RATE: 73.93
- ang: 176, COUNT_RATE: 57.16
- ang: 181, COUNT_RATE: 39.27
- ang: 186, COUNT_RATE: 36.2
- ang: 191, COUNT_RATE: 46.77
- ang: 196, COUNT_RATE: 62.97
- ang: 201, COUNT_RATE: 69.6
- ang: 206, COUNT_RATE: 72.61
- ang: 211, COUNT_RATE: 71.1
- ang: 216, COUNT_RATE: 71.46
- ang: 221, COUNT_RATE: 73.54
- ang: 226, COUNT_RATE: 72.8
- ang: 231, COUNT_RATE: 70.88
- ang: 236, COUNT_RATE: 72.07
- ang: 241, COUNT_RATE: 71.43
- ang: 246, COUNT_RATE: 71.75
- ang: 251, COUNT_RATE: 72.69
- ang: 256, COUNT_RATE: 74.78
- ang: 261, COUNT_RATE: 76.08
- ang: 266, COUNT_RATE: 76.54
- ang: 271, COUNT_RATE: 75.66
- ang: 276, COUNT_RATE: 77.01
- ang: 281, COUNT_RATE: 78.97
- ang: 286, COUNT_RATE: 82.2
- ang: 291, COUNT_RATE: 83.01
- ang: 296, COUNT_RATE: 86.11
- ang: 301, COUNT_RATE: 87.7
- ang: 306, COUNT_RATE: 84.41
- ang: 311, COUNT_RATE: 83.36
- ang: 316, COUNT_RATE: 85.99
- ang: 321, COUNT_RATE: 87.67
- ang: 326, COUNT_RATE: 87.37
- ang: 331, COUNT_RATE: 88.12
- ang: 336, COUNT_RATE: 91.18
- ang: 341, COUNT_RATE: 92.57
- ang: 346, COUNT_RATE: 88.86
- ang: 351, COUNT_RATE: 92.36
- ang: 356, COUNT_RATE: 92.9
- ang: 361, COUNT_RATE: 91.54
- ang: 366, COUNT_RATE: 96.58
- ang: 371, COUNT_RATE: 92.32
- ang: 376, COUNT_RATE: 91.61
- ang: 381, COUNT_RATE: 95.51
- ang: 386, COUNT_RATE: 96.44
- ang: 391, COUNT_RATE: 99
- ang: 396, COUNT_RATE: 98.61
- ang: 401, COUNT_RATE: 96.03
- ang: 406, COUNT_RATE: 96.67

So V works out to 77.01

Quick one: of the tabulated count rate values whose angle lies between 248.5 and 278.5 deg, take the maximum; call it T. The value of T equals 77.01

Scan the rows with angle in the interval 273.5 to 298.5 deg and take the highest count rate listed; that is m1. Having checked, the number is 86.11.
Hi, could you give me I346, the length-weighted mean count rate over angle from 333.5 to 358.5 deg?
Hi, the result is 91.6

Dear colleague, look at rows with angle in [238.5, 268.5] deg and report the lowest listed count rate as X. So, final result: 71.43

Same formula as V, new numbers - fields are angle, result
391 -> 99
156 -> 84.06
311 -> 83.36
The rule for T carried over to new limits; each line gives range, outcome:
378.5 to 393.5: 99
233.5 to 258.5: 74.78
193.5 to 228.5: 73.54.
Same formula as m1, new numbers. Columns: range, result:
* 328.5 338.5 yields 91.18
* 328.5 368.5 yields 96.58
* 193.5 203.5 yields 69.6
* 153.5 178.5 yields 84.06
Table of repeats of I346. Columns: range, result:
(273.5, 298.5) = 81.5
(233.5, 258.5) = 72.5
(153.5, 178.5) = 74.8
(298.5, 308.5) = 86.1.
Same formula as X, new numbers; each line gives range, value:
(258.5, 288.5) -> 75.66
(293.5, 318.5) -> 83.36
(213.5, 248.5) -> 70.88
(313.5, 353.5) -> 85.99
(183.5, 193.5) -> 36.2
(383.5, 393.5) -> 96.44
